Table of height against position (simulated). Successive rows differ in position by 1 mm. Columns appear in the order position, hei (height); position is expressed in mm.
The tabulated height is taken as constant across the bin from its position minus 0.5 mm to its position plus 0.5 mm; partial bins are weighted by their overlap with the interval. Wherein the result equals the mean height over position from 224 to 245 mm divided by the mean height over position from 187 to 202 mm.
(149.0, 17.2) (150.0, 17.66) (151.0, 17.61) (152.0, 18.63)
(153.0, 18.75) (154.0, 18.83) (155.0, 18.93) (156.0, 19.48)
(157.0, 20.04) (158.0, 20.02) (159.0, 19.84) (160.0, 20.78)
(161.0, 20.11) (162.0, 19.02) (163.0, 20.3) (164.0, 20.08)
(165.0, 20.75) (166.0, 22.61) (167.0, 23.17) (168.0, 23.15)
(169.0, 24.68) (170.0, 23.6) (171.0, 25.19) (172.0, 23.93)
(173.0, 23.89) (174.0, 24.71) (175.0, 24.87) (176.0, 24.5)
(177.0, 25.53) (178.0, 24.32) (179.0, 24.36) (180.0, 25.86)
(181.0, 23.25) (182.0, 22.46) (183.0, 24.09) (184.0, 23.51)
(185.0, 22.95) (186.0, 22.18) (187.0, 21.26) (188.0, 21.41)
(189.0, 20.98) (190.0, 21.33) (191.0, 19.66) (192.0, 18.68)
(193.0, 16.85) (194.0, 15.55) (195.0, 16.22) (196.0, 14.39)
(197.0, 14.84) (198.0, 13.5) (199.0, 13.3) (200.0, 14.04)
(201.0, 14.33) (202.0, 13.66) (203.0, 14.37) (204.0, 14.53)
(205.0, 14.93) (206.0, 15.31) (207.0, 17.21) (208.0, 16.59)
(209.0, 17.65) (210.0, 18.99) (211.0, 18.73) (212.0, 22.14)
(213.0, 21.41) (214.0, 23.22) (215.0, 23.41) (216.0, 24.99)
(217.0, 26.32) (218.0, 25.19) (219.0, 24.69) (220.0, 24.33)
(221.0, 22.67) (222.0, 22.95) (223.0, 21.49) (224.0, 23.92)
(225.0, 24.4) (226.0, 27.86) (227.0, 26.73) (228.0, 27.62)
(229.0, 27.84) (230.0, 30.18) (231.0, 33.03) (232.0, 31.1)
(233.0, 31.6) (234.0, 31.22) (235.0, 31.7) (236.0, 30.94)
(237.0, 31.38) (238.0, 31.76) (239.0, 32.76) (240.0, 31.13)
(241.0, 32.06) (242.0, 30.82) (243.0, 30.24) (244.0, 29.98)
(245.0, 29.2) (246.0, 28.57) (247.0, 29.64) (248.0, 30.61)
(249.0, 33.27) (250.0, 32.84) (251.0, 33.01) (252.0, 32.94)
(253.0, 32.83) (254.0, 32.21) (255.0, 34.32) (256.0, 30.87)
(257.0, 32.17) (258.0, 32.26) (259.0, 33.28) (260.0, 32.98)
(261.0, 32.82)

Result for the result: 1.78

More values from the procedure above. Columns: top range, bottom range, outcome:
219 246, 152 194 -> 1.32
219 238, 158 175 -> 1.25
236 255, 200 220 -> 1.63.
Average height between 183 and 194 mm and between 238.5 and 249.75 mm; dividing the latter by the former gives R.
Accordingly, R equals 1.5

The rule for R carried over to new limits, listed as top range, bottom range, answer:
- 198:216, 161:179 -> 0.75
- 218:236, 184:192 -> 1.28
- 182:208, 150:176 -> 0.83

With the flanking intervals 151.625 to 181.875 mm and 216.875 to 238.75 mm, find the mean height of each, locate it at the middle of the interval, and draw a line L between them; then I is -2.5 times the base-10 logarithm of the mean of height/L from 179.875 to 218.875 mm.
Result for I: 0.29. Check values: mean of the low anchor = 22.1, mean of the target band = 19.2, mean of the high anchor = 27.8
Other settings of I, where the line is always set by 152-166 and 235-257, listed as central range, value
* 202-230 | 0.26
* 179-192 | 0.05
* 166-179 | -0.12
